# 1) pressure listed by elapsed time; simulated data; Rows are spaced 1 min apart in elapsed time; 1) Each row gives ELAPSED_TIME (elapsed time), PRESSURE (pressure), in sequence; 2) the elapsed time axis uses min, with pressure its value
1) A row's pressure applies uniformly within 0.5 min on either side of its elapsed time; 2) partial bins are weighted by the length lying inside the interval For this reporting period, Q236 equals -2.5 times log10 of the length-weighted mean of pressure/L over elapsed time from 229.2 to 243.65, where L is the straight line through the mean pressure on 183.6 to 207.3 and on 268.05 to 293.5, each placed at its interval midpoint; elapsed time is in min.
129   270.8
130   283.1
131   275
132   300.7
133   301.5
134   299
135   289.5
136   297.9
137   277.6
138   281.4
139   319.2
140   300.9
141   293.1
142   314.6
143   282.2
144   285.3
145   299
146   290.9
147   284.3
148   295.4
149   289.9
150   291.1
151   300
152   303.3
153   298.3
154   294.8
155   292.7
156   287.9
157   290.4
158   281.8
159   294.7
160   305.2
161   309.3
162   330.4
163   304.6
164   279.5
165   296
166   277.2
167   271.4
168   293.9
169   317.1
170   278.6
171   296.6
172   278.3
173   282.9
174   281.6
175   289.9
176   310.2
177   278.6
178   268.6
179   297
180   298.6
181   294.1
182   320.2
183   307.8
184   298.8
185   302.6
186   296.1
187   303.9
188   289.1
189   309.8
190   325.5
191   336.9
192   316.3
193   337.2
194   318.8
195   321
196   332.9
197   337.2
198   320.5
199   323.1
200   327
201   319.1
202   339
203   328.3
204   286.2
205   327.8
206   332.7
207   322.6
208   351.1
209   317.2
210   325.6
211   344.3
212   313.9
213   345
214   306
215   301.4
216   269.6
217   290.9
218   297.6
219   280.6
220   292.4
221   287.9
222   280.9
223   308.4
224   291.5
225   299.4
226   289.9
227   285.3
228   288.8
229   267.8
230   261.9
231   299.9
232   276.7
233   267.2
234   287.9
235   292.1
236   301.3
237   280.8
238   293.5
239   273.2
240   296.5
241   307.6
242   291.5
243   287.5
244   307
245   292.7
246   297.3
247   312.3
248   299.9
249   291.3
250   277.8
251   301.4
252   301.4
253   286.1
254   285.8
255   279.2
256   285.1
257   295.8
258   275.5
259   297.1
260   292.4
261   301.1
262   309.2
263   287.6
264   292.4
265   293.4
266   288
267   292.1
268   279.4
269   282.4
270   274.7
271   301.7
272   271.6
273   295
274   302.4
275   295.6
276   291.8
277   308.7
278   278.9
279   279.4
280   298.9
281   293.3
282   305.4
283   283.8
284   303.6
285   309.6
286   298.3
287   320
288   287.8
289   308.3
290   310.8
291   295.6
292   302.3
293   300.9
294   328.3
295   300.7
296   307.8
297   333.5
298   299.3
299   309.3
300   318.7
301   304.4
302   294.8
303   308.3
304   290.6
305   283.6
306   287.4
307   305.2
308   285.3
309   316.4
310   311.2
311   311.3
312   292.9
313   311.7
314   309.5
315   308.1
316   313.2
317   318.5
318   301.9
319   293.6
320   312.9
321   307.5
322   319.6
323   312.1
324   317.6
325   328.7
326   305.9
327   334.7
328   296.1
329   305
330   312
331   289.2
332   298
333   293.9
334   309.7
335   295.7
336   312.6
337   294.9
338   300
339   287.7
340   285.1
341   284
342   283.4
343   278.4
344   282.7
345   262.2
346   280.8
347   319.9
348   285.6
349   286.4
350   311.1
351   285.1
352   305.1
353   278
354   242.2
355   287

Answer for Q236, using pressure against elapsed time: 0.08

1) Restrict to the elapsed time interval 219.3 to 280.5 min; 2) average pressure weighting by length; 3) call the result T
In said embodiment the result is 290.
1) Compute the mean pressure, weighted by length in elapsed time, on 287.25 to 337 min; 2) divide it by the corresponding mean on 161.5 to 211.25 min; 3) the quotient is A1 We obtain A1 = 0.99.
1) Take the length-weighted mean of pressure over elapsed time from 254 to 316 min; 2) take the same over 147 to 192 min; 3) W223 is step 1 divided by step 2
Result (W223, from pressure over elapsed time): 1.0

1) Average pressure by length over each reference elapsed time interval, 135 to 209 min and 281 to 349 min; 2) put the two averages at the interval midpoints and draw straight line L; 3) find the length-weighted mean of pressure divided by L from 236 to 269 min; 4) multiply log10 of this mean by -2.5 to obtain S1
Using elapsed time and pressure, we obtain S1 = 0.038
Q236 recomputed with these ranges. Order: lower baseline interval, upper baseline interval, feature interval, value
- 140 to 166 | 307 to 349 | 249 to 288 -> 0.026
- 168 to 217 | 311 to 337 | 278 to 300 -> 0.018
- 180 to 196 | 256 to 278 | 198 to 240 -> 0.008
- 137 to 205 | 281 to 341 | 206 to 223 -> -0.022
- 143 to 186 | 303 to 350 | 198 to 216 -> -0.094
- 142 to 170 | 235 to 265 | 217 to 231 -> 0.022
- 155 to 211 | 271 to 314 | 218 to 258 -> 0.052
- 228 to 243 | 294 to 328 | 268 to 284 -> 0.025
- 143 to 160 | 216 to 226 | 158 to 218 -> -0.058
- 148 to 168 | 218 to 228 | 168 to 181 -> 0.013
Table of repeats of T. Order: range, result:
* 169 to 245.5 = 303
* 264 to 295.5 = 296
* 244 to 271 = 292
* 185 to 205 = 319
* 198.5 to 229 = 308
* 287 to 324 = 306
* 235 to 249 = 295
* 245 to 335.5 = 300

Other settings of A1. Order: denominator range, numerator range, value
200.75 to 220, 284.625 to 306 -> 0.97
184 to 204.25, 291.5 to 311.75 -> 0.96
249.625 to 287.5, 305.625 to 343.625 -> 1.04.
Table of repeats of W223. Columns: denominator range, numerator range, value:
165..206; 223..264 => 0.95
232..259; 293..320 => 1.05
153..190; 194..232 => 1.04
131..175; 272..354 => 1.02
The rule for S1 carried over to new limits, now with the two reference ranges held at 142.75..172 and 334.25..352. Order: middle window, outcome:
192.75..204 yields -0.11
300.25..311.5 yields -0.03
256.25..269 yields 0.00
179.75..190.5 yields -0.04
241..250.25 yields -0.01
